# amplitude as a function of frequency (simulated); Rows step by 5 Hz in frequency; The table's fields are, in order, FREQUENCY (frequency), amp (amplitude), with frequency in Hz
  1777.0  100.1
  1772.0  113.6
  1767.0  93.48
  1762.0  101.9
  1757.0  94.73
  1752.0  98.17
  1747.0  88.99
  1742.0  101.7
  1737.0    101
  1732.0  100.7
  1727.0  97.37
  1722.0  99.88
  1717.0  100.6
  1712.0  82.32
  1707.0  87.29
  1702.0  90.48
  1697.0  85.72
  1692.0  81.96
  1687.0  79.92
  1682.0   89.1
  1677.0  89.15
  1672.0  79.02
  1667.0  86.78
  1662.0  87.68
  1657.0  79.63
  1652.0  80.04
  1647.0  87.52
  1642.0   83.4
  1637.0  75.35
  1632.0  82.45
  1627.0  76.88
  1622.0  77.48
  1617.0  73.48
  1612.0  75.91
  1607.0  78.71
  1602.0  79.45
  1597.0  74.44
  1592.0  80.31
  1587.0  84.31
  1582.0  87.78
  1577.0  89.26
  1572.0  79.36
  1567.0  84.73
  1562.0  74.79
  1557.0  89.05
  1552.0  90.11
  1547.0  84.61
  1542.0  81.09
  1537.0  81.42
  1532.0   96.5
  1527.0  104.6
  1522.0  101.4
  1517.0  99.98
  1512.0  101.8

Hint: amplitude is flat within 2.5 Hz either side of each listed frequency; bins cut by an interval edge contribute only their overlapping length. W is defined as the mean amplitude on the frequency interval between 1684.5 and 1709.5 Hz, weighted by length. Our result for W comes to 85.1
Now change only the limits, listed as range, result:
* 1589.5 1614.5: 77.8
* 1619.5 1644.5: 79.1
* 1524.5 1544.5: 90.9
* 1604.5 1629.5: 76.5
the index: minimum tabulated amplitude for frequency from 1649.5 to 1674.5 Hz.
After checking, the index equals 79.02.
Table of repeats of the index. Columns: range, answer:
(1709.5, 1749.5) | 82.32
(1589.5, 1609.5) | 74.44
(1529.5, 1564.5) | 74.79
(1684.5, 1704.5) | 79.92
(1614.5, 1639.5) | 73.48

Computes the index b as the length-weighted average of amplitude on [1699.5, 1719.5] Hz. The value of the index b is 90.2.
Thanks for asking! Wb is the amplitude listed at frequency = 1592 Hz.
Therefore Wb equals 80.31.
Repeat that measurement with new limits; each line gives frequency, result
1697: 85.72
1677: 89.15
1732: 100.7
